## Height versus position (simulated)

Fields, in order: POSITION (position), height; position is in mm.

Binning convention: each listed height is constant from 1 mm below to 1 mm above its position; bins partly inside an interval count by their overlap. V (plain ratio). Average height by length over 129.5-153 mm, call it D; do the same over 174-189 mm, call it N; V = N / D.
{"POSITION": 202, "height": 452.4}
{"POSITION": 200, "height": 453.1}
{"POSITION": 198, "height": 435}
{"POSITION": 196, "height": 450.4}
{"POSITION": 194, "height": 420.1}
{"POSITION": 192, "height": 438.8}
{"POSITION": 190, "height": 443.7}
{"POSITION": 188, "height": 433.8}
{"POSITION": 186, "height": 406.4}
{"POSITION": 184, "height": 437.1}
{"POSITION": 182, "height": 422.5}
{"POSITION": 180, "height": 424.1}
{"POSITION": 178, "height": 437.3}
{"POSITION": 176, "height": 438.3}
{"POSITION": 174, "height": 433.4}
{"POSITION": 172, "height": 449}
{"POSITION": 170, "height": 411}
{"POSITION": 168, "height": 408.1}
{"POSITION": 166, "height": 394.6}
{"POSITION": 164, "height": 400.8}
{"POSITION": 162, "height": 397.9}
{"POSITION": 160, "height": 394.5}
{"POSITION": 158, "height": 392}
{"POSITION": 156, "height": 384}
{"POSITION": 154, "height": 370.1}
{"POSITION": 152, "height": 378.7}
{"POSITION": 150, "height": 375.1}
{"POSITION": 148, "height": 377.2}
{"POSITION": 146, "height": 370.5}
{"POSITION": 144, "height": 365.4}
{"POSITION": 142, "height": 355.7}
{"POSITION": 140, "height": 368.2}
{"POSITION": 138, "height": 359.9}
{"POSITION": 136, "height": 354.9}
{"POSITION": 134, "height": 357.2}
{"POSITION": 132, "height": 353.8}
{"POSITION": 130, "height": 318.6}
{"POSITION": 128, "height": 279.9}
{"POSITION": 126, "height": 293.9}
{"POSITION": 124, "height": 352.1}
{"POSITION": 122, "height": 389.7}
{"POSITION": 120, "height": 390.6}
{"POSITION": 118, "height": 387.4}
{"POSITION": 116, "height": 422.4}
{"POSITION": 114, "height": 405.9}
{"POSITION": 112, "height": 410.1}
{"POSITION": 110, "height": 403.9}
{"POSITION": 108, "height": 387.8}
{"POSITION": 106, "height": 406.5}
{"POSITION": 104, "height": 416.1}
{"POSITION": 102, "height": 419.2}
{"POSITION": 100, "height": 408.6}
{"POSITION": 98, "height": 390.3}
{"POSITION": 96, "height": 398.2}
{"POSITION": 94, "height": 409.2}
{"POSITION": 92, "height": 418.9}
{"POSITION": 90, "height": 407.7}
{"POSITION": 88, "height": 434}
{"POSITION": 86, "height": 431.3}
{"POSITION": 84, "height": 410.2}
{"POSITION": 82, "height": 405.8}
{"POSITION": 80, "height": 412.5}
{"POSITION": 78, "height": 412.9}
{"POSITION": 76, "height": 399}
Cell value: 1.2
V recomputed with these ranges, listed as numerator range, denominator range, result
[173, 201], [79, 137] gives 1.12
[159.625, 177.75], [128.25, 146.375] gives 1.18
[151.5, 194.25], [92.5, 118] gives 1.02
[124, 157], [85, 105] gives 0.86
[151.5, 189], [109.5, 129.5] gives 1.11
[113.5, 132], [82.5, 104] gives 0.87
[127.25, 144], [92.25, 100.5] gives 0.86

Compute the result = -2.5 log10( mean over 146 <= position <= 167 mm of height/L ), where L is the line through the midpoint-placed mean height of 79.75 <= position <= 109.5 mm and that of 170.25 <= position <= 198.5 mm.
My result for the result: 0.11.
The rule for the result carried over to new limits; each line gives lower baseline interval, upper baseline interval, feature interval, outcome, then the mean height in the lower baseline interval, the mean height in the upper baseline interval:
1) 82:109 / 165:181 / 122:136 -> 0.244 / 410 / 424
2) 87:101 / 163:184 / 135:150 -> 0.145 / 410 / 423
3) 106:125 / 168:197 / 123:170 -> 0.128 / 395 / 431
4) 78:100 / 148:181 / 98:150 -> 0.094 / 412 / 405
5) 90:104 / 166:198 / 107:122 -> 0.032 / 408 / 429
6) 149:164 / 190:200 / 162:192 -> -0.026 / 386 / 439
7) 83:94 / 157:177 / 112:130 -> 0.143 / 419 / 412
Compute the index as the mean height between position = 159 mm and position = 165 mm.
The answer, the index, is 398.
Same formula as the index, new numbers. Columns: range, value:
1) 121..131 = 327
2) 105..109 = 397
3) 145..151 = 374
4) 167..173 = 423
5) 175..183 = 431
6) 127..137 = 333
